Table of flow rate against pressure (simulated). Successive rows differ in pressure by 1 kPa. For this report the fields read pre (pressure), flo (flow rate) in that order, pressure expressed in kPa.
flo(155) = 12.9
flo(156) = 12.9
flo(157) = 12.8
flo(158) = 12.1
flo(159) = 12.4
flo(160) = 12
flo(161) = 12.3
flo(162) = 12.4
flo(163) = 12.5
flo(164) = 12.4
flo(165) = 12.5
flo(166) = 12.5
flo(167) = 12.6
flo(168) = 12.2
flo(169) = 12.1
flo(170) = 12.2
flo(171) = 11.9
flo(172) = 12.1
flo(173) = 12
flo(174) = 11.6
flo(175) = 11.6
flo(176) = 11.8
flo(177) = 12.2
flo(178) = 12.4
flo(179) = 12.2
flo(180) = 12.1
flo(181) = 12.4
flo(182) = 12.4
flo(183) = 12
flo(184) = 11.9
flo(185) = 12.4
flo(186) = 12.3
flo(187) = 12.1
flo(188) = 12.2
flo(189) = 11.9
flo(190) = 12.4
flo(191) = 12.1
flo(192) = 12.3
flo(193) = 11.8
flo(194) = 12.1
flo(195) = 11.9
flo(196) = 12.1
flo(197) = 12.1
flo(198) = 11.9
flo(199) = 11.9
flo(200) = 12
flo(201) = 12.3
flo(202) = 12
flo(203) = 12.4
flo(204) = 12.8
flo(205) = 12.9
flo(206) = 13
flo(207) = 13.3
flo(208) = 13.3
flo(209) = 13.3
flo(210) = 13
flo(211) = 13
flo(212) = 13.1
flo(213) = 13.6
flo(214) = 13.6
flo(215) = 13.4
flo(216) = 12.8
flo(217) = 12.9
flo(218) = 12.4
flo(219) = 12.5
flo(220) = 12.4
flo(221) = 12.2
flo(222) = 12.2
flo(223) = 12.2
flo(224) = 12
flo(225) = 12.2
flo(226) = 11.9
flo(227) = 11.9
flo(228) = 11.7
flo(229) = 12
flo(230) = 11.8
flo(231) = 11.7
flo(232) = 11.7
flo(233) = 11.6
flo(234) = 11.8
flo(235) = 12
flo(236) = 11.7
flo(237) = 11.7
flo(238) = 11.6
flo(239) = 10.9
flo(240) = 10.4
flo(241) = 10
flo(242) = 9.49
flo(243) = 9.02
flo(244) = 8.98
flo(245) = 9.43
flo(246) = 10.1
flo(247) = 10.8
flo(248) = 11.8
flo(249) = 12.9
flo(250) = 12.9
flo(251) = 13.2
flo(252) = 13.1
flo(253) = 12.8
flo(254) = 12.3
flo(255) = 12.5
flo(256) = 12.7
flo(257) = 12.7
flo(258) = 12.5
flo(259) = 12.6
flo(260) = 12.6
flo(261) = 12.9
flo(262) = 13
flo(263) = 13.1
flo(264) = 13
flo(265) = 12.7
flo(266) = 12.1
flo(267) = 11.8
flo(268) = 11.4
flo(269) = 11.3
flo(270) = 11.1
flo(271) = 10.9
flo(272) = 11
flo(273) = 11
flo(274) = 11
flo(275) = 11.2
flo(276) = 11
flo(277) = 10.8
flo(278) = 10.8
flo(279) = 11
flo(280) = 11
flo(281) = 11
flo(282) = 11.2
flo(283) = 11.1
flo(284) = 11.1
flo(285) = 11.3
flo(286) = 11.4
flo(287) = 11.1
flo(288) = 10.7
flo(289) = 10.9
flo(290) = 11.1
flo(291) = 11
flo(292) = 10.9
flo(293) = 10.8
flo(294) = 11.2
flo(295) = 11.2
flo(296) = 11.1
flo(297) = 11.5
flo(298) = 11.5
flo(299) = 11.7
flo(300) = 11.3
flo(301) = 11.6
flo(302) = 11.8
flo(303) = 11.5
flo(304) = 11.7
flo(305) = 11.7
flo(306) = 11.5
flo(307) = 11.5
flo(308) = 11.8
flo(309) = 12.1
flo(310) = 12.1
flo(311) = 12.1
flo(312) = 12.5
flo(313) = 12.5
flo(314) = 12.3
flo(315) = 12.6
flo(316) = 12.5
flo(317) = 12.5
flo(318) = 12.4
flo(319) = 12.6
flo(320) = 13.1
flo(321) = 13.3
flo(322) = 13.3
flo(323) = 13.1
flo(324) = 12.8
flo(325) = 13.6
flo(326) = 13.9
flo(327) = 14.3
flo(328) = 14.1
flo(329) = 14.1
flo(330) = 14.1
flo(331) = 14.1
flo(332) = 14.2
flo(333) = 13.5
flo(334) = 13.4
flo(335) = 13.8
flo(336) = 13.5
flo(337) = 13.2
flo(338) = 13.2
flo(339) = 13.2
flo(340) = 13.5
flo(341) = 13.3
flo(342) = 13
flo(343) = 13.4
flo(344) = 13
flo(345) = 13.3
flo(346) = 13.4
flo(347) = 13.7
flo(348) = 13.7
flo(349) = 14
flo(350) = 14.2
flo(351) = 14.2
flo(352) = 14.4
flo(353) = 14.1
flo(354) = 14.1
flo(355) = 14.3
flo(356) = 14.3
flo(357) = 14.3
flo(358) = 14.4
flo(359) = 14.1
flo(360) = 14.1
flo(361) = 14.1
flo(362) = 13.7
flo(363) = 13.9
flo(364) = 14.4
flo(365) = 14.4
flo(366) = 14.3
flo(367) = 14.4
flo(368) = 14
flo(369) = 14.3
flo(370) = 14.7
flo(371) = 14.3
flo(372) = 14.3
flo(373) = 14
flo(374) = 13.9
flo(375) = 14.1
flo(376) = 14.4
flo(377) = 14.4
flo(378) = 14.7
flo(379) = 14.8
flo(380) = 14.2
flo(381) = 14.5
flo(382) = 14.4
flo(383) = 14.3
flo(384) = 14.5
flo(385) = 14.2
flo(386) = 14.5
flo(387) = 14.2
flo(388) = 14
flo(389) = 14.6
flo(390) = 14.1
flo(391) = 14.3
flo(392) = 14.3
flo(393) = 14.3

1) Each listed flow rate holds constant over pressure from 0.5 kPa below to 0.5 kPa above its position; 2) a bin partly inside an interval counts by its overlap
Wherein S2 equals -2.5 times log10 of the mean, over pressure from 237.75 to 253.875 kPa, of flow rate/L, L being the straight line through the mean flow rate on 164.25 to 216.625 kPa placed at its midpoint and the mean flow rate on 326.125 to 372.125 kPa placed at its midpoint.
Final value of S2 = 0.16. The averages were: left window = 12.4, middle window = 11.1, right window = 13.9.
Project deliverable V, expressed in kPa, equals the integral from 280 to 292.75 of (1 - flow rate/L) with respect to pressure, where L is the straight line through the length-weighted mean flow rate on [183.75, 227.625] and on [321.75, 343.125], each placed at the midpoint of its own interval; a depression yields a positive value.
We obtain 2.0 kPa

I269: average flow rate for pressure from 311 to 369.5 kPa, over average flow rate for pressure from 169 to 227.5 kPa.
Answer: 1.1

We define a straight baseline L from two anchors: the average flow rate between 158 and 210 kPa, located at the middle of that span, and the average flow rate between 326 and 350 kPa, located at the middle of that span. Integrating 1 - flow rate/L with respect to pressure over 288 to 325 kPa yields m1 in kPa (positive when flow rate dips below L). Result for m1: 4.0 kPa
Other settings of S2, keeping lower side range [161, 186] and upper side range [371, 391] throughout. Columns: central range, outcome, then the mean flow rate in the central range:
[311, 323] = 0.081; 12.7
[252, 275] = 0.084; 12.1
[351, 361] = -0.012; 14.2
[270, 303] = 0.197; 11.1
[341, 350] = 0.038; 13.5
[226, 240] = 0.101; 11.7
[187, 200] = 0.030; 12.1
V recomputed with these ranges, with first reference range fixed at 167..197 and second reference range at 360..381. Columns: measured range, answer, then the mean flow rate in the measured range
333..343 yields 0.4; 13.4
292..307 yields 2.3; 11.4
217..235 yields 0.8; 12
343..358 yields 0.1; 13.9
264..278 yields 1.9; 11.4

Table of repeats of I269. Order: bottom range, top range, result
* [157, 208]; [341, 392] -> 1.15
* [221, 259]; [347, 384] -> 1.22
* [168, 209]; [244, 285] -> 0.96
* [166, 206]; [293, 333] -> 1.03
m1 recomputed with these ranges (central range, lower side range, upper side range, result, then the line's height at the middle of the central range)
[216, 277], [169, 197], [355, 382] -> 5.04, 12.8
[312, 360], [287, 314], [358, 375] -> -2.14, 13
